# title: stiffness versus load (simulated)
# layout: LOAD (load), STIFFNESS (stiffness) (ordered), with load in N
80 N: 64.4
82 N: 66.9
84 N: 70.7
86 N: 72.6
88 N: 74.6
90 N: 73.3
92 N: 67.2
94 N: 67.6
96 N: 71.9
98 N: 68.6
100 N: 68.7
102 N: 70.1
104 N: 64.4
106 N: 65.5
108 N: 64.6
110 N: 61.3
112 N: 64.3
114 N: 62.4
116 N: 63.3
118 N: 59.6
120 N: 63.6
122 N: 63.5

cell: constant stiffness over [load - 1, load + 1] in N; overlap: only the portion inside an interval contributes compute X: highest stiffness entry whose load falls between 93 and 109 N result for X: 71.9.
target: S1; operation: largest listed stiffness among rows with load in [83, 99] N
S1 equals 74.6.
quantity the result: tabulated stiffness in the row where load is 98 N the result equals 68.6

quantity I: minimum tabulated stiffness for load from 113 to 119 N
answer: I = 59.6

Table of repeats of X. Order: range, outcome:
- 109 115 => 64.3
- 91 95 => 67.6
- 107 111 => 64.6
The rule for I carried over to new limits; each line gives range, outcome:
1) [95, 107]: 64.4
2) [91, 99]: 67.2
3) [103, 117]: 61.3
